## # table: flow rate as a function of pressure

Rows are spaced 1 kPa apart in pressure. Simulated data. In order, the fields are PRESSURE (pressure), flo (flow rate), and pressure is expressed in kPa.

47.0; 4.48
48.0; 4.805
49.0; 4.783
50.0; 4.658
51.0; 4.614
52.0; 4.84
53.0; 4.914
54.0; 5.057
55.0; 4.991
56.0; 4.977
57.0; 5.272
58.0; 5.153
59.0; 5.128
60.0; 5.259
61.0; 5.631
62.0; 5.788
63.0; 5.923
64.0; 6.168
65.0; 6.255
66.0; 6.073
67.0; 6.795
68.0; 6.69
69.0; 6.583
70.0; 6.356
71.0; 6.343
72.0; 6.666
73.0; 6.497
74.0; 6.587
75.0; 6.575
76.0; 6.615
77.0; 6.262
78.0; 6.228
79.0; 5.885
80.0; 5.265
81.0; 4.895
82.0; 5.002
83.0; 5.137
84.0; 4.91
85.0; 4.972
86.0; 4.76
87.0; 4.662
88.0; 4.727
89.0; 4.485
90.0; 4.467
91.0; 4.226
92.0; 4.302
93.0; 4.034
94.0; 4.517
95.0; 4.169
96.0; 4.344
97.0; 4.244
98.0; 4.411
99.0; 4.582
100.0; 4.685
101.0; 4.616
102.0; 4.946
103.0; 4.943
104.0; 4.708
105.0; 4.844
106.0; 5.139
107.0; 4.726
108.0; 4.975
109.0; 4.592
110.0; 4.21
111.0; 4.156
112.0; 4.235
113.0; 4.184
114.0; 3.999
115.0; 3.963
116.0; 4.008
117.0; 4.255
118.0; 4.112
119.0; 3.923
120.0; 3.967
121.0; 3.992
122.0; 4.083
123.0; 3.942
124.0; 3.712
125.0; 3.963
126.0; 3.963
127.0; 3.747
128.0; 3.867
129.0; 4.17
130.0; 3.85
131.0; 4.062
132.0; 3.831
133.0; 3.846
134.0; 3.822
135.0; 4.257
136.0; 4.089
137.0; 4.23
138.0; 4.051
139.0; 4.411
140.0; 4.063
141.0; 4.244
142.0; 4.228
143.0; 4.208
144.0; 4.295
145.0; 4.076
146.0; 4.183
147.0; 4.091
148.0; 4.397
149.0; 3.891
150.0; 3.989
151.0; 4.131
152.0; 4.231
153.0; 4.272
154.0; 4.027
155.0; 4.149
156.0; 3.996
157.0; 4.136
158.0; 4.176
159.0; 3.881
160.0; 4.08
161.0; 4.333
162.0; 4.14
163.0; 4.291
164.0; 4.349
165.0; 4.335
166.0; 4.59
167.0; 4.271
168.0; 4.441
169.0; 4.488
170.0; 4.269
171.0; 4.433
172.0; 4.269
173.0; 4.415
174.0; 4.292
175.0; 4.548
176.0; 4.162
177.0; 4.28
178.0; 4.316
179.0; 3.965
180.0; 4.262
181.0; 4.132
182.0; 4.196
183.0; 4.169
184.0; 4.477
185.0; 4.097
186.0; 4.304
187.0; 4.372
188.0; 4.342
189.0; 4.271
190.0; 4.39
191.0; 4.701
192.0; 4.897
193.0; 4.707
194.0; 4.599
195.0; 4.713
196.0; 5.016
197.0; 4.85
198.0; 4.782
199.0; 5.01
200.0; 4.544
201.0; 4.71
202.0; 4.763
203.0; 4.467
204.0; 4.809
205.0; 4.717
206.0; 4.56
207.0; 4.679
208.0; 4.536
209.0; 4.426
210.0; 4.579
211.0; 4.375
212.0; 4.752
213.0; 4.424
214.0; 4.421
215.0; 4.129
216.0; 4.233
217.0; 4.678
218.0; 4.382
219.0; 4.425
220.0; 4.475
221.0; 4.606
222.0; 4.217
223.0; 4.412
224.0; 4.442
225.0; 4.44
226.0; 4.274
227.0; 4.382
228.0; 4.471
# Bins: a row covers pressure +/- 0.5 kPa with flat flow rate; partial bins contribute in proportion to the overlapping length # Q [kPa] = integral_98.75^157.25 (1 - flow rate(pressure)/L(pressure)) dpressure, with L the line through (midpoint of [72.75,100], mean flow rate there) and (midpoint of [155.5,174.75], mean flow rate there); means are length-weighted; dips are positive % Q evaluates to 5.5 kPa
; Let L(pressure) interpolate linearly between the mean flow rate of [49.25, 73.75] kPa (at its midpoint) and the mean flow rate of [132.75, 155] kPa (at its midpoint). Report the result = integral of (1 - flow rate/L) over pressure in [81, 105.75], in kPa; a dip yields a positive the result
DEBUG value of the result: 2.3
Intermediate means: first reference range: 5.69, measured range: 4.62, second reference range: 4.14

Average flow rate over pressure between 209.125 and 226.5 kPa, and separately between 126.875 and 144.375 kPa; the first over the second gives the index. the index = 1.09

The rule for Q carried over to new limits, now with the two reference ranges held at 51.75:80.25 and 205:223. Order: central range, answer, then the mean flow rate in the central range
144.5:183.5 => 5.7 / 4.22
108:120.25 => 2.9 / 4.17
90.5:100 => 2.2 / 4.33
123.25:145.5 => 5.1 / 4.04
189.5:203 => -0.3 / 4.73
